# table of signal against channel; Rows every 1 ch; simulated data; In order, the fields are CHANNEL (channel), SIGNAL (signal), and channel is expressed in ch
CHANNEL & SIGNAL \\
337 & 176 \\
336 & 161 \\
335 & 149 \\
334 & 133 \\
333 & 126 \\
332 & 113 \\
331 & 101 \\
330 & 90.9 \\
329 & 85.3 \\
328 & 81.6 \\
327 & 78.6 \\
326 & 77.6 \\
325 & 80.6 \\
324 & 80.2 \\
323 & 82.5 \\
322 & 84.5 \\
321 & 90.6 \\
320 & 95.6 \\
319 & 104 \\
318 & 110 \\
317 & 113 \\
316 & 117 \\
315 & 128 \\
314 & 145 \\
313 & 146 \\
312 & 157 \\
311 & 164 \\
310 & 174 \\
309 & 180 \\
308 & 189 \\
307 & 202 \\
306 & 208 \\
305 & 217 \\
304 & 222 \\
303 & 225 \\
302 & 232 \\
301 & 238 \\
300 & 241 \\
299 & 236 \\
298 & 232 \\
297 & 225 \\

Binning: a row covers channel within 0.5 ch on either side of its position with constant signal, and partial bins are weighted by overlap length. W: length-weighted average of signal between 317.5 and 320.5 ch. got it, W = 103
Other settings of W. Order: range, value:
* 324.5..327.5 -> 78.9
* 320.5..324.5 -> 84.4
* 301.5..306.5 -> 221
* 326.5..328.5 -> 80.1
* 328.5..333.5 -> 103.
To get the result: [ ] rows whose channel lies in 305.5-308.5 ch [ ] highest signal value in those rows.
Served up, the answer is 208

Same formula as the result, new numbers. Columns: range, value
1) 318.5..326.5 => 104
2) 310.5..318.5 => 164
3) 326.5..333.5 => 126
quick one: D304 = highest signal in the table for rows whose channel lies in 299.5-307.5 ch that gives 241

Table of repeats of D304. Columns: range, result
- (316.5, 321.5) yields 113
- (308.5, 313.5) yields 180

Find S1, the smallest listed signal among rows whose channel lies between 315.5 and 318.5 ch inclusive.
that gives 110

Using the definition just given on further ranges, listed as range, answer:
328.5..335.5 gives 85.3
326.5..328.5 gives 78.6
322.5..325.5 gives 80.2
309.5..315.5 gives 128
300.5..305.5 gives 217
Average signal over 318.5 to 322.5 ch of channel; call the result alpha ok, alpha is 93.7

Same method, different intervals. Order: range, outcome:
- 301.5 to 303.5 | 228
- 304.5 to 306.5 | 212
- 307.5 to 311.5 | 177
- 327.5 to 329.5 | 83.4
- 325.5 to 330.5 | 82.8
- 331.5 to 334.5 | 124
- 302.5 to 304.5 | 224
